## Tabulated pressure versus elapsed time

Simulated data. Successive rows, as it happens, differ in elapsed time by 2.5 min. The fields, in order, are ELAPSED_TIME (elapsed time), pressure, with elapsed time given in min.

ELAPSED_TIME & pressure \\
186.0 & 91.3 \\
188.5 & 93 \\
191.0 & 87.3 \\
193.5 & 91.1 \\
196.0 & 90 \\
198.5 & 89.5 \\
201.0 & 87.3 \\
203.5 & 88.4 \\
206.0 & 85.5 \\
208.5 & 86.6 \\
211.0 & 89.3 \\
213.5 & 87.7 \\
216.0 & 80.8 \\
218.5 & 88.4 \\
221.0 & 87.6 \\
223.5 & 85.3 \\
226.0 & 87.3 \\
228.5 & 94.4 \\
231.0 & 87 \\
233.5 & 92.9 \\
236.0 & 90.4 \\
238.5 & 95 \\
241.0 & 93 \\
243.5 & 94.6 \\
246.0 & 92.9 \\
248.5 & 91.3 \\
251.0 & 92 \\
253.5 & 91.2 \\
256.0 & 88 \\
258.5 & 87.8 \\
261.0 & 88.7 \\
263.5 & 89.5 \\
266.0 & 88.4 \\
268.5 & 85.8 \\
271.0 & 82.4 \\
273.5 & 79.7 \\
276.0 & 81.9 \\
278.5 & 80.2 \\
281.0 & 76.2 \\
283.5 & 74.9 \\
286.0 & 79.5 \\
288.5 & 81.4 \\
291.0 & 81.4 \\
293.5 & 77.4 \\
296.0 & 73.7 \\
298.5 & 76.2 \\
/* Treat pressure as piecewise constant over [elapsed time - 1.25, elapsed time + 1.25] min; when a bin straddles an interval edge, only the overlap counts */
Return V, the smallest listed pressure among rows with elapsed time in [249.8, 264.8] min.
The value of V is 87.8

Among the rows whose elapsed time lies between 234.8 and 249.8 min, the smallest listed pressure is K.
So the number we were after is 90.4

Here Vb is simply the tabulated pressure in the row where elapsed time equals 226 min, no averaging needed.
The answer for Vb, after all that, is 87.3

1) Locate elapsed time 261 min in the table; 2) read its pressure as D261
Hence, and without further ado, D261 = 88.7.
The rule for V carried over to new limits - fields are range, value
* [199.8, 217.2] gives 80.8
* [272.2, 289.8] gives 74.9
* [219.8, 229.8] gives 85.3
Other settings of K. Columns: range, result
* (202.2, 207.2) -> 85.5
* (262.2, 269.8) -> 85.8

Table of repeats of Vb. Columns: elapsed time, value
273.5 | 79.7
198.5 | 89.5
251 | 92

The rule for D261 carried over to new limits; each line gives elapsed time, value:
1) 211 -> 89.3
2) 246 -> 92.9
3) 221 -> 87.6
